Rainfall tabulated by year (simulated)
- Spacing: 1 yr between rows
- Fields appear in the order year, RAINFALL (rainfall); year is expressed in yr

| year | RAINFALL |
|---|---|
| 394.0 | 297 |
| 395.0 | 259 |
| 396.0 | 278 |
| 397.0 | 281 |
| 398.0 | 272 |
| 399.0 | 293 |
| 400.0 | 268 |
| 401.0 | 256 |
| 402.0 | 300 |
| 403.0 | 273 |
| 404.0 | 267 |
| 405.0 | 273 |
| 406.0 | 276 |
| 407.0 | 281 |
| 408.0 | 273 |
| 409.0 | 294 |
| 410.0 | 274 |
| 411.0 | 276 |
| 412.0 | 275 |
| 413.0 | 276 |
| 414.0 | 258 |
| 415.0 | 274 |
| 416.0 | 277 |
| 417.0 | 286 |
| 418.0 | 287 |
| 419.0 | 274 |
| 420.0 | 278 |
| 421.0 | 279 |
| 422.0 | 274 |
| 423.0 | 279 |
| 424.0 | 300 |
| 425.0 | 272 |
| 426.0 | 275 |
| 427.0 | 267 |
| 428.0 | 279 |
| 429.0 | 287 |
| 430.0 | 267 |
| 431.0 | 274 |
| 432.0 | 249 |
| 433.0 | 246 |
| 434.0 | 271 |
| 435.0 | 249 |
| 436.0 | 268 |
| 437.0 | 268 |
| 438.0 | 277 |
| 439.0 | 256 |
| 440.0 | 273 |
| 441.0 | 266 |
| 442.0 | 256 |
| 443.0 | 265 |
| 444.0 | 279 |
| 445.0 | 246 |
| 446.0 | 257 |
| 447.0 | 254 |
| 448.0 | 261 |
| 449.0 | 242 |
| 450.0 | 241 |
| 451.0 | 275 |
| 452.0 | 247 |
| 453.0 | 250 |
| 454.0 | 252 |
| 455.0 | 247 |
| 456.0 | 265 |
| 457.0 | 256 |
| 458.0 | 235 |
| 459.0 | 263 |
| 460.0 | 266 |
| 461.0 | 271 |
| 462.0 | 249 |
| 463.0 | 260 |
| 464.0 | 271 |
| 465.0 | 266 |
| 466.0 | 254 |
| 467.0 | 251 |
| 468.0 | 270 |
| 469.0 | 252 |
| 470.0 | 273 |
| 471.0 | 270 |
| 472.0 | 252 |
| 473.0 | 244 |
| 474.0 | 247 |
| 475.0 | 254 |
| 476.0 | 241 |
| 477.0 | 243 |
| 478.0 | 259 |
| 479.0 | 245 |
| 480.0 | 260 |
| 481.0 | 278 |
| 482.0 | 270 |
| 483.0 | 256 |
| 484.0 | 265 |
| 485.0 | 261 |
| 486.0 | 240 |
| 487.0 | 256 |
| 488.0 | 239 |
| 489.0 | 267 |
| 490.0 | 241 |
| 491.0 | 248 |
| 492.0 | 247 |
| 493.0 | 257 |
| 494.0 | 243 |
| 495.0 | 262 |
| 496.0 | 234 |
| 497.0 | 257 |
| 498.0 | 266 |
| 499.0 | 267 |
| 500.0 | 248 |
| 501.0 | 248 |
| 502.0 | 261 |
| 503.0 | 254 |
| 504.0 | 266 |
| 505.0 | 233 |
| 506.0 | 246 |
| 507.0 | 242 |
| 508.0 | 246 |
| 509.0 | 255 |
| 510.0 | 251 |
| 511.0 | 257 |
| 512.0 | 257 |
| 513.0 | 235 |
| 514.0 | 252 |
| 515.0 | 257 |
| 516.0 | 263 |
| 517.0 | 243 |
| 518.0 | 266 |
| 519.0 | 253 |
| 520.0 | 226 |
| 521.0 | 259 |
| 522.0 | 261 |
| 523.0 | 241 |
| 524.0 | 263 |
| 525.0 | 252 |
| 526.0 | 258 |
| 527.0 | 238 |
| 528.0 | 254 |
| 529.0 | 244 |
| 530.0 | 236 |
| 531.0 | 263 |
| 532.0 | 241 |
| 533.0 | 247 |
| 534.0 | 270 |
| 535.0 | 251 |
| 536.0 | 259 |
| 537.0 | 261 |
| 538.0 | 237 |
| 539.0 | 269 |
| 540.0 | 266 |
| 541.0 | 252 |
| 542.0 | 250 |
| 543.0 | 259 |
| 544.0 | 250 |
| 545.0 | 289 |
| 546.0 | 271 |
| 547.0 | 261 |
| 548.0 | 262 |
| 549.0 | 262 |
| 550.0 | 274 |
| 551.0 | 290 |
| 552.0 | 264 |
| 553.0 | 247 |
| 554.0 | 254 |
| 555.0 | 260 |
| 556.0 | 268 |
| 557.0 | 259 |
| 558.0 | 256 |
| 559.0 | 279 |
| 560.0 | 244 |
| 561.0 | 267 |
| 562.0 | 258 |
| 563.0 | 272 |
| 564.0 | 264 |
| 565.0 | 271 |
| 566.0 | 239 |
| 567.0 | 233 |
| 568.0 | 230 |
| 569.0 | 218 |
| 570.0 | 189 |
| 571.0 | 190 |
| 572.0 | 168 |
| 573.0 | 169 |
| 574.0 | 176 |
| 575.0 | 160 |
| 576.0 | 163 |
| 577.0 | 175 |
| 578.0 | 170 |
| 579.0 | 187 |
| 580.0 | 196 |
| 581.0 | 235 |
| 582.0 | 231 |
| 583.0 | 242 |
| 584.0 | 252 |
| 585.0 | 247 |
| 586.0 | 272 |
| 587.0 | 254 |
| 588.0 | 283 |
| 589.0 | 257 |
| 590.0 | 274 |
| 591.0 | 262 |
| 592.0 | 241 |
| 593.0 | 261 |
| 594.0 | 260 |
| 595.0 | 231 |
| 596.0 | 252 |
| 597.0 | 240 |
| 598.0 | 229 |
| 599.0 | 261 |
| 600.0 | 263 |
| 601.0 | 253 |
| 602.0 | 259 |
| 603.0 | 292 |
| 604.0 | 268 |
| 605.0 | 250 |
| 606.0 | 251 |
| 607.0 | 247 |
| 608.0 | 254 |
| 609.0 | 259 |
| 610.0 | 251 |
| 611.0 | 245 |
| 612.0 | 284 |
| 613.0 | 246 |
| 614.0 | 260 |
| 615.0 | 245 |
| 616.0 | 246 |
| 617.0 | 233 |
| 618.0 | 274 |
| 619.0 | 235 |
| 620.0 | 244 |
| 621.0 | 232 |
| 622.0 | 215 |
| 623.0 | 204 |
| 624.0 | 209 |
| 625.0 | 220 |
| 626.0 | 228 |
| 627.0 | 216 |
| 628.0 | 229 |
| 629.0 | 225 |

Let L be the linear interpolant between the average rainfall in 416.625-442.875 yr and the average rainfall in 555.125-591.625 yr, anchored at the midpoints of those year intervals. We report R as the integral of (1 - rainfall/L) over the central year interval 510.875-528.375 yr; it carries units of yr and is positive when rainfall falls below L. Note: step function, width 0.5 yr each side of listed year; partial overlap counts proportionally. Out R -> -0.4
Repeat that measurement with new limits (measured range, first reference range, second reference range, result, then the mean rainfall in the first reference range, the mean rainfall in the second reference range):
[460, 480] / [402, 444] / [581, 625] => 0.76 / 273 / 250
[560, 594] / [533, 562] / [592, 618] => 3.87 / 262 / 254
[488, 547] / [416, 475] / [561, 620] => -0.48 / 264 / 239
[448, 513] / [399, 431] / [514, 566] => 3.03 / 277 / 258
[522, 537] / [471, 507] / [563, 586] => -1.17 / 253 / 212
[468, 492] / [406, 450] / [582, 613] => 0.96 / 270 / 256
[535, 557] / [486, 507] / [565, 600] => -2.32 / 251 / 226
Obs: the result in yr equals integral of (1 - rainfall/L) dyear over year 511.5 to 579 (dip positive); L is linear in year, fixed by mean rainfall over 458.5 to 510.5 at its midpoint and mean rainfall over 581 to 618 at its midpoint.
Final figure 2.8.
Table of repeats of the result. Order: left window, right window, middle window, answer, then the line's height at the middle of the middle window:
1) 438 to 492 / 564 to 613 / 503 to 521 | -0.1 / 249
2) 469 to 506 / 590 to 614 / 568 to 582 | 3.7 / 255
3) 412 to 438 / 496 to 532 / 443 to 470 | 0.8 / 265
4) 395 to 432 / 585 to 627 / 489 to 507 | 0.9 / 265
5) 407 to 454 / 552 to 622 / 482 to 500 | 0.3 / 258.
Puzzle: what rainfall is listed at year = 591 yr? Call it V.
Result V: 262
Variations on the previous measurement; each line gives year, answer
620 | 244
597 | 240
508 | 246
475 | 254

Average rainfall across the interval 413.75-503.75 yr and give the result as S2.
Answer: 261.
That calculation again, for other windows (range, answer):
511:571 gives 254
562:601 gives 230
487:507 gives 252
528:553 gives 259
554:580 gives 223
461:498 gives 255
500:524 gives 251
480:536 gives 253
